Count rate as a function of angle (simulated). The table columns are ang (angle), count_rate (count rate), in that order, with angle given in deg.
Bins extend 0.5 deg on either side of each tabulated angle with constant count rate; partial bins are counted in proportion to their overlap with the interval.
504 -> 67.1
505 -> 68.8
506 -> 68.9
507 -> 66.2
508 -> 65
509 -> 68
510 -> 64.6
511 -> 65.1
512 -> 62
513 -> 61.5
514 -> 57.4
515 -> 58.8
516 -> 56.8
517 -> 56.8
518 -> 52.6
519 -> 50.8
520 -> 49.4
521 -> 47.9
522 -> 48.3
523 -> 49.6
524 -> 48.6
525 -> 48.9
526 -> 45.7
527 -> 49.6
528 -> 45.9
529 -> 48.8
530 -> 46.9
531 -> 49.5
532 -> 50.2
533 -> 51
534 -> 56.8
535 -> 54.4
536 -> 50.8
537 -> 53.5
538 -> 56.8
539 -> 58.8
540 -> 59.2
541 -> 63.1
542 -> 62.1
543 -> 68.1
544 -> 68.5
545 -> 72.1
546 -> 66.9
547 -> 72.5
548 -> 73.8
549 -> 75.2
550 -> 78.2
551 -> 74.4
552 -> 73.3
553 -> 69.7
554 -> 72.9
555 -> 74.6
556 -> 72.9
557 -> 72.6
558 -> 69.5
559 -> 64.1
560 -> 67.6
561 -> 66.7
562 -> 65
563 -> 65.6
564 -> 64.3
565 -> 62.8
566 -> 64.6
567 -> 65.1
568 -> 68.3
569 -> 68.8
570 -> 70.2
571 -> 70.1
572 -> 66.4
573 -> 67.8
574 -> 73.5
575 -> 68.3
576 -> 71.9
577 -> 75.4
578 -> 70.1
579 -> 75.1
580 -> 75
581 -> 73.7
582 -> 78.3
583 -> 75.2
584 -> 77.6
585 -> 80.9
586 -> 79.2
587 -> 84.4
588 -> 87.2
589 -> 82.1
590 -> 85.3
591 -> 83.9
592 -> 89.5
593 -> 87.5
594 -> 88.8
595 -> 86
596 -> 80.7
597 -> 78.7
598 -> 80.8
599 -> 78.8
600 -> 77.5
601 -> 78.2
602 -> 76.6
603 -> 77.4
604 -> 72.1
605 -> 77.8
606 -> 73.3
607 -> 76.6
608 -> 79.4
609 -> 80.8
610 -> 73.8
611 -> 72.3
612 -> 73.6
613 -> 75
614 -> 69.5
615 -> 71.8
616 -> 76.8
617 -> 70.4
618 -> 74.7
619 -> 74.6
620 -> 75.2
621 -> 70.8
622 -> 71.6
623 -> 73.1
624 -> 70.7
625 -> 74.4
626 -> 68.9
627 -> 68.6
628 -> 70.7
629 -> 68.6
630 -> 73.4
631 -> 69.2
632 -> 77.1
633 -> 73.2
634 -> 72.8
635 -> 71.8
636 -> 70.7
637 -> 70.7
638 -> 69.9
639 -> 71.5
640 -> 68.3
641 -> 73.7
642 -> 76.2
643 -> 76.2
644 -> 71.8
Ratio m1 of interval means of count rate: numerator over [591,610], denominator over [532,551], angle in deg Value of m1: 1.26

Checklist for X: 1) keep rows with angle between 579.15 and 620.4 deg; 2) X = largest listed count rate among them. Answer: 89.5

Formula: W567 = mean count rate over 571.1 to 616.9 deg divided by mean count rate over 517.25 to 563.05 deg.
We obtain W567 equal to 1.3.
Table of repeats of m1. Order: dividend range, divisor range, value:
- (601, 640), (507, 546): 1.30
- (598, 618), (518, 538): 1.51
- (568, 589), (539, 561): 1.07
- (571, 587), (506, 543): 1.34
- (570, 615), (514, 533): 1.53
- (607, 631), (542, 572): 1.05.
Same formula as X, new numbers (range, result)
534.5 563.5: 78.2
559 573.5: 70.2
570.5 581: 75.4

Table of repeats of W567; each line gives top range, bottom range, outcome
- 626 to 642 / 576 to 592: 0.90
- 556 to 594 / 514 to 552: 1.28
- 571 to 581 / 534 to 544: 1.21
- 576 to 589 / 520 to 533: 1.60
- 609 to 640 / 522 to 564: 1.17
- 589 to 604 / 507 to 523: 1.42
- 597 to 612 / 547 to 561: 1.07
